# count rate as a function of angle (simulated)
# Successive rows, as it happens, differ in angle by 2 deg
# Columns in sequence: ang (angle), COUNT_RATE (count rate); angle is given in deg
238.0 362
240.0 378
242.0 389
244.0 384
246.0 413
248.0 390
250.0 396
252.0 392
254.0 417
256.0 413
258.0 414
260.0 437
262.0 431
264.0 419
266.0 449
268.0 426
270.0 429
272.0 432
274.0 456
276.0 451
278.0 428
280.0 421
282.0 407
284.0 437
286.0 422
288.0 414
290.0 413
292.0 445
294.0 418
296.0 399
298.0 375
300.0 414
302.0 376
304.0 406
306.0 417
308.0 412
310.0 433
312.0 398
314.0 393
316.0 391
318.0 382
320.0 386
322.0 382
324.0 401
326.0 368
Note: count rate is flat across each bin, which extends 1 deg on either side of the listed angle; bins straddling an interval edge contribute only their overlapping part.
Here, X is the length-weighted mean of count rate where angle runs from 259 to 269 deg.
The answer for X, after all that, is 432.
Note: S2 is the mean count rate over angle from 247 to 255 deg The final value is 399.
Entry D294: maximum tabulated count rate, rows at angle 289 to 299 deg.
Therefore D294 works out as 445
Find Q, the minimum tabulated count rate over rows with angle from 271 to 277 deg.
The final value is 432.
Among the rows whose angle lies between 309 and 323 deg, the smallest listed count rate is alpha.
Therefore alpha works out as 382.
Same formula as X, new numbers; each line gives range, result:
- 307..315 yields 409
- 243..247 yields 398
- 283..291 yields 422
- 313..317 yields 392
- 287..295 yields 422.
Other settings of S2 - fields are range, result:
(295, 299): 387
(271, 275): 444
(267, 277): 439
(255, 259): 414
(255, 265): 423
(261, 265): 425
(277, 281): 424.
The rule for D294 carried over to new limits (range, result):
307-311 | 433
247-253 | 396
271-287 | 456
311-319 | 398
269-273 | 432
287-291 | 414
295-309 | 417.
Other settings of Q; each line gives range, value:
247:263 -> 390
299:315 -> 376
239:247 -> 378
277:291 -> 407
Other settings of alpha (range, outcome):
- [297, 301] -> 375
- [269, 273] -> 429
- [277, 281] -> 421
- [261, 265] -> 419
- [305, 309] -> 412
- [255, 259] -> 413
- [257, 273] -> 414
